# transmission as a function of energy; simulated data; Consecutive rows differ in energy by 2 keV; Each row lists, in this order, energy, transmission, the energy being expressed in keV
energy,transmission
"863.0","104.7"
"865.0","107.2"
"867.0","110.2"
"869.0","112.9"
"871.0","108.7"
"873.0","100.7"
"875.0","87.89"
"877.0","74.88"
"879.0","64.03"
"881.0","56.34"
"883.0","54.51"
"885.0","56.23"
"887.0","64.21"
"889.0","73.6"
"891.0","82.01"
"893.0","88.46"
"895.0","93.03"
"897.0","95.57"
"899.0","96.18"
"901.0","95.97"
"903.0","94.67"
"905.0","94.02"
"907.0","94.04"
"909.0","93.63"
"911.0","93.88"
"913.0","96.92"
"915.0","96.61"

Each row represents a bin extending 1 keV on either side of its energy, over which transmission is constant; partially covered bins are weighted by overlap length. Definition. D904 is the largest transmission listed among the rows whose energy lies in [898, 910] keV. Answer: 96.18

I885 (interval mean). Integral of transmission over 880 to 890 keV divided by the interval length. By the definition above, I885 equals 61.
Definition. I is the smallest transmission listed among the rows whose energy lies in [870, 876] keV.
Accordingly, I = 87.89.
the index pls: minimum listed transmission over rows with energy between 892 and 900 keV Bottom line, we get 88.46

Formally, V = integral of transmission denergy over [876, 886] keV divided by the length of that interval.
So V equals 61.2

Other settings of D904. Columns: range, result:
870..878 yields 108.7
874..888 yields 87.89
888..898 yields 95.57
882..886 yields 56.23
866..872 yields 112.9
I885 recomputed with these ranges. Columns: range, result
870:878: 93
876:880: 69.5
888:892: 77.8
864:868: 109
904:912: 93.9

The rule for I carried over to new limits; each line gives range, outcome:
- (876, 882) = 56.34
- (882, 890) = 54.51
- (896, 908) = 94.02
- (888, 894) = 73.6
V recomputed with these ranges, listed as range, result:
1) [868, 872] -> 111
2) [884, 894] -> 72.9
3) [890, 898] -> 89.8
